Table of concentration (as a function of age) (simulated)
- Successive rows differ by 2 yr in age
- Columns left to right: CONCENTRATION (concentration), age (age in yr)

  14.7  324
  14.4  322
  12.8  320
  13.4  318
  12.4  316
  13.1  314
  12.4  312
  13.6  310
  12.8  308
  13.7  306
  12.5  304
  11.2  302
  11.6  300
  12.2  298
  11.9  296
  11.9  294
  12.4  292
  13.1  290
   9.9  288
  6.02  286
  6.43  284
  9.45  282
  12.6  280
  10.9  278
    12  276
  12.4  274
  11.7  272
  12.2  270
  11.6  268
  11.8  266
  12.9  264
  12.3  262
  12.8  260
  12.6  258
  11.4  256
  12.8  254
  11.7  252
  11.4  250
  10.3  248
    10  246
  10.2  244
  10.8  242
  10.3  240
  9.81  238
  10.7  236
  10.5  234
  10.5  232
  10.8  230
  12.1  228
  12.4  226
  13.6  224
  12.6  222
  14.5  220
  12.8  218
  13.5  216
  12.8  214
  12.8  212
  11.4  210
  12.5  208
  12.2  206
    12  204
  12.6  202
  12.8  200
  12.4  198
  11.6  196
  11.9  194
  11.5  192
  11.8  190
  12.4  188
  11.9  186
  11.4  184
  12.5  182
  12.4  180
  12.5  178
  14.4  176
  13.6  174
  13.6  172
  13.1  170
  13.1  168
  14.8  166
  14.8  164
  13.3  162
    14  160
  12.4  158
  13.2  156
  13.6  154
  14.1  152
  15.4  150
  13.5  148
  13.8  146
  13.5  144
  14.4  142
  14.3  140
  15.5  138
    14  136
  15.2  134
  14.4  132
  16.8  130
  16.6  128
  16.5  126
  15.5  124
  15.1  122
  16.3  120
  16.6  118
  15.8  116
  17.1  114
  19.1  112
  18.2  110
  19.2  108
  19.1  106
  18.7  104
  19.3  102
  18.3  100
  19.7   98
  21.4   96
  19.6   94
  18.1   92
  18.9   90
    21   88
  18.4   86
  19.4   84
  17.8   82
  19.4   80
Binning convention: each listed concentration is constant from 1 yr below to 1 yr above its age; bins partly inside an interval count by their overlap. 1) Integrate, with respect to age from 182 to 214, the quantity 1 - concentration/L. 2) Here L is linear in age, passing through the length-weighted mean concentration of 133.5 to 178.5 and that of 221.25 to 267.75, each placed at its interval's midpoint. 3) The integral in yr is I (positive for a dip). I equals 1.61 yr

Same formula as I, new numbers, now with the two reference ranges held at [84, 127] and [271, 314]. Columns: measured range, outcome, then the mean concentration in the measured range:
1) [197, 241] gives 6.5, 12.1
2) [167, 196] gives 5.5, 12.5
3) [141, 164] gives 3.8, 13.8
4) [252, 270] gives 0.6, 12.2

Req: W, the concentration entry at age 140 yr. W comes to 14.3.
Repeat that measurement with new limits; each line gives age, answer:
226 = 12.4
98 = 19.7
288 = 9.9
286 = 6.02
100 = 18.3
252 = 11.7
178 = 12.5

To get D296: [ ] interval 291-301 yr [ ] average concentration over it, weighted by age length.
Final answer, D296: 12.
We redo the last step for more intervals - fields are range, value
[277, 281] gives 11.8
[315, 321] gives 12.9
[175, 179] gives 13.4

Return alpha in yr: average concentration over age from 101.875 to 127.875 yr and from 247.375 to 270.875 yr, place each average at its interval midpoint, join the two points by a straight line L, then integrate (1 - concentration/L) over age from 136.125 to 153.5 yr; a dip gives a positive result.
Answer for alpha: 2.1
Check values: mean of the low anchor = 17.3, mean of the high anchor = 12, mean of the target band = 14.3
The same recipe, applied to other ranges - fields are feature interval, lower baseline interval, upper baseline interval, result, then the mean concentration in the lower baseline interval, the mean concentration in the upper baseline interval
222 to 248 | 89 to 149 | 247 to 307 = 3.9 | 16.8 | 11.5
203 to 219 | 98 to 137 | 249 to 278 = 1.5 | 17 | 12.1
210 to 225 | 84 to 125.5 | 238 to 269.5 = 0.0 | 18.3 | 11.5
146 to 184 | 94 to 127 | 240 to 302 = 5.2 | 17.9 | 11.3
